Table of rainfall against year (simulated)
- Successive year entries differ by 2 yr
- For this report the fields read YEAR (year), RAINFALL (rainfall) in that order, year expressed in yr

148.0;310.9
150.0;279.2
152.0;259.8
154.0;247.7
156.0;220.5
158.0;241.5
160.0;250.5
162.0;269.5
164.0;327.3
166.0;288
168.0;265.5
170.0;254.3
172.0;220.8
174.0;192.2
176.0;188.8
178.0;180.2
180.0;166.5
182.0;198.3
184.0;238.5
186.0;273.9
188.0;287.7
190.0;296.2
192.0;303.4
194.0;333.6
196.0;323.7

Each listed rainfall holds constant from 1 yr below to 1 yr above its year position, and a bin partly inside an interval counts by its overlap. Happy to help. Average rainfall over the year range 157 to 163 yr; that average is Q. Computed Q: 254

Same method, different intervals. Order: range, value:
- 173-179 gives 187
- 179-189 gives 233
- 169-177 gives 214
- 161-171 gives 281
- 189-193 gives 300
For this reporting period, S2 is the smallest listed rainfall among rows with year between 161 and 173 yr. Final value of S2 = 220.8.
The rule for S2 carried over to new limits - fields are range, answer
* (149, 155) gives 247.7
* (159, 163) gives 250.5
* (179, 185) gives 166.5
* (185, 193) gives 273.9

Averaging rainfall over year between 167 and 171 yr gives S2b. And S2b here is 260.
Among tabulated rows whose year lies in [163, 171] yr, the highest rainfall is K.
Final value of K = 327.3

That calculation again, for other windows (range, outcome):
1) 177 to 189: 287.7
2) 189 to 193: 303.4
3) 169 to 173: 254.3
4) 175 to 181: 188.8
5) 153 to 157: 247.7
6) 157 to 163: 269.5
